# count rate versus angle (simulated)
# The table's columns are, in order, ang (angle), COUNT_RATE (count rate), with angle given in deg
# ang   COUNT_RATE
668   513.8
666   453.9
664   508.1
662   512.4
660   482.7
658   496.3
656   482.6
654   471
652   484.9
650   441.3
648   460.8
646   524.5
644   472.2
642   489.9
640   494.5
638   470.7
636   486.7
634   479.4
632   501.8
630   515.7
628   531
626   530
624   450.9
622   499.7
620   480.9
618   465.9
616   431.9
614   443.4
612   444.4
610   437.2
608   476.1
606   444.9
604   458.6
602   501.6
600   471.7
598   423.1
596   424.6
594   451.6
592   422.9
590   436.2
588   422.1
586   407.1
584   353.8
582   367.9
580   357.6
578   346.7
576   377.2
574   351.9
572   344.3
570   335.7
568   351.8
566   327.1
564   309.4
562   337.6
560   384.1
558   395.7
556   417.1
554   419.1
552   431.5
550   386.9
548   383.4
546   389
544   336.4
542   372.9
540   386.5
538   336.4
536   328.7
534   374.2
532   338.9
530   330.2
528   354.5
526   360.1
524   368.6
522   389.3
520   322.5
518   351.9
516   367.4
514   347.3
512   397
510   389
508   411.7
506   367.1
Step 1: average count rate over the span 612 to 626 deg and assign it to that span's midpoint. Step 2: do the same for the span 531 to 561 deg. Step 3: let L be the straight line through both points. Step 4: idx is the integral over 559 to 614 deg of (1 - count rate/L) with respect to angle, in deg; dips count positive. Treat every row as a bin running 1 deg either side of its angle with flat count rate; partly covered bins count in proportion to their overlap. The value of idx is 3.7 deg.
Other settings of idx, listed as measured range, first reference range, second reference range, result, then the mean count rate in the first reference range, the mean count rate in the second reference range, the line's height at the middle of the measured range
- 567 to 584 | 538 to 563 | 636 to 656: 2.3 deg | 385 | 479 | 409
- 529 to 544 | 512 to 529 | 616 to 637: 1.1 deg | 360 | 491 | 380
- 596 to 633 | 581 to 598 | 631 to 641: -1.6 deg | 412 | 487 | 452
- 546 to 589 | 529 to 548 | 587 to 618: 2.6 deg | 356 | 447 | 397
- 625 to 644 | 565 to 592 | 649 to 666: -2.1 deg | 370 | 483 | 450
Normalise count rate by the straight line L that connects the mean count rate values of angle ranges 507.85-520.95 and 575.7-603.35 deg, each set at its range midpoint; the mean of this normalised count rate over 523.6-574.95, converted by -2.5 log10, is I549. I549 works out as 0.07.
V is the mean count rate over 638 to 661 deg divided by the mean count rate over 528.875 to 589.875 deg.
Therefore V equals 1.3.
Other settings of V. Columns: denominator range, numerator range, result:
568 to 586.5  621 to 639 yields 1.38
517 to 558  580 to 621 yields 1.18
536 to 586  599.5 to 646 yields 1.30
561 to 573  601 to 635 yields 1.42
